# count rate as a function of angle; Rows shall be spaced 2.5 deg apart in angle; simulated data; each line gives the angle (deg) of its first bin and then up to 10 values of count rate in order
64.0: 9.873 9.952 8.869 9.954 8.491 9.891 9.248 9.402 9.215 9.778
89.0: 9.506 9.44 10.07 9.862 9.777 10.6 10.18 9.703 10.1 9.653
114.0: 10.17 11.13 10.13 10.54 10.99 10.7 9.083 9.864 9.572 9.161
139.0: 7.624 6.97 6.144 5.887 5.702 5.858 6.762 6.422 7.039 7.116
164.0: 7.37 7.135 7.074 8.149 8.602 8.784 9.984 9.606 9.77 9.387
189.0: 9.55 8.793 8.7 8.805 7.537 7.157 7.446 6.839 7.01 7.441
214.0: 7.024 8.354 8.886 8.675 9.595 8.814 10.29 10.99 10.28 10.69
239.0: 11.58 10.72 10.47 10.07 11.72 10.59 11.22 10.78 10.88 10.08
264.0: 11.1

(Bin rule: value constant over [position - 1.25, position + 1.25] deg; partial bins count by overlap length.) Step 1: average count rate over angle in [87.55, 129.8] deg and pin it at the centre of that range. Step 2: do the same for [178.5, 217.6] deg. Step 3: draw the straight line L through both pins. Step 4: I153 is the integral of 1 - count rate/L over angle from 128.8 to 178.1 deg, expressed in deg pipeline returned 9.1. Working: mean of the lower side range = 10.1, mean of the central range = 7.5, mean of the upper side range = 8.31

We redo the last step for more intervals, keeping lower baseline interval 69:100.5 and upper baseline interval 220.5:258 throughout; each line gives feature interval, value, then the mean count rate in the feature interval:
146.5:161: 5.23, 6.36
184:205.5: 3.59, 8.48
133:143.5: 1.81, 8.15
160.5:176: 3.69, 7.64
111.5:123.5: -0.87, 10.4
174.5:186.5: 0.76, 9.46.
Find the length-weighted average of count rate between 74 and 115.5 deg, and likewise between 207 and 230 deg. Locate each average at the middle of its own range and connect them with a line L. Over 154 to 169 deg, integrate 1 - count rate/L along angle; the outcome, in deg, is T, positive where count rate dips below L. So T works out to 3.4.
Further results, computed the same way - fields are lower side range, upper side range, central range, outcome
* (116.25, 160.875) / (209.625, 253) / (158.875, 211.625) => 4.67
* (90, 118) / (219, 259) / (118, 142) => 1.39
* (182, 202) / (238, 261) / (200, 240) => 4.31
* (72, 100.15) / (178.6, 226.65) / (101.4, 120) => -1.78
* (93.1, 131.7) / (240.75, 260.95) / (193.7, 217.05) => 6.65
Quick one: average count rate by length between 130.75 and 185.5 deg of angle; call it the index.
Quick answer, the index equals 7.74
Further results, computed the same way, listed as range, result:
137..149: 6.71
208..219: 7.63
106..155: 8.78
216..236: 9.57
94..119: 10.1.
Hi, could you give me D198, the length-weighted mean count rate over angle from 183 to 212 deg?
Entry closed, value 8.21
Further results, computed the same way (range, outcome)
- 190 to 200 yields 8.51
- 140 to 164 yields 6.49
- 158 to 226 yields 8.23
